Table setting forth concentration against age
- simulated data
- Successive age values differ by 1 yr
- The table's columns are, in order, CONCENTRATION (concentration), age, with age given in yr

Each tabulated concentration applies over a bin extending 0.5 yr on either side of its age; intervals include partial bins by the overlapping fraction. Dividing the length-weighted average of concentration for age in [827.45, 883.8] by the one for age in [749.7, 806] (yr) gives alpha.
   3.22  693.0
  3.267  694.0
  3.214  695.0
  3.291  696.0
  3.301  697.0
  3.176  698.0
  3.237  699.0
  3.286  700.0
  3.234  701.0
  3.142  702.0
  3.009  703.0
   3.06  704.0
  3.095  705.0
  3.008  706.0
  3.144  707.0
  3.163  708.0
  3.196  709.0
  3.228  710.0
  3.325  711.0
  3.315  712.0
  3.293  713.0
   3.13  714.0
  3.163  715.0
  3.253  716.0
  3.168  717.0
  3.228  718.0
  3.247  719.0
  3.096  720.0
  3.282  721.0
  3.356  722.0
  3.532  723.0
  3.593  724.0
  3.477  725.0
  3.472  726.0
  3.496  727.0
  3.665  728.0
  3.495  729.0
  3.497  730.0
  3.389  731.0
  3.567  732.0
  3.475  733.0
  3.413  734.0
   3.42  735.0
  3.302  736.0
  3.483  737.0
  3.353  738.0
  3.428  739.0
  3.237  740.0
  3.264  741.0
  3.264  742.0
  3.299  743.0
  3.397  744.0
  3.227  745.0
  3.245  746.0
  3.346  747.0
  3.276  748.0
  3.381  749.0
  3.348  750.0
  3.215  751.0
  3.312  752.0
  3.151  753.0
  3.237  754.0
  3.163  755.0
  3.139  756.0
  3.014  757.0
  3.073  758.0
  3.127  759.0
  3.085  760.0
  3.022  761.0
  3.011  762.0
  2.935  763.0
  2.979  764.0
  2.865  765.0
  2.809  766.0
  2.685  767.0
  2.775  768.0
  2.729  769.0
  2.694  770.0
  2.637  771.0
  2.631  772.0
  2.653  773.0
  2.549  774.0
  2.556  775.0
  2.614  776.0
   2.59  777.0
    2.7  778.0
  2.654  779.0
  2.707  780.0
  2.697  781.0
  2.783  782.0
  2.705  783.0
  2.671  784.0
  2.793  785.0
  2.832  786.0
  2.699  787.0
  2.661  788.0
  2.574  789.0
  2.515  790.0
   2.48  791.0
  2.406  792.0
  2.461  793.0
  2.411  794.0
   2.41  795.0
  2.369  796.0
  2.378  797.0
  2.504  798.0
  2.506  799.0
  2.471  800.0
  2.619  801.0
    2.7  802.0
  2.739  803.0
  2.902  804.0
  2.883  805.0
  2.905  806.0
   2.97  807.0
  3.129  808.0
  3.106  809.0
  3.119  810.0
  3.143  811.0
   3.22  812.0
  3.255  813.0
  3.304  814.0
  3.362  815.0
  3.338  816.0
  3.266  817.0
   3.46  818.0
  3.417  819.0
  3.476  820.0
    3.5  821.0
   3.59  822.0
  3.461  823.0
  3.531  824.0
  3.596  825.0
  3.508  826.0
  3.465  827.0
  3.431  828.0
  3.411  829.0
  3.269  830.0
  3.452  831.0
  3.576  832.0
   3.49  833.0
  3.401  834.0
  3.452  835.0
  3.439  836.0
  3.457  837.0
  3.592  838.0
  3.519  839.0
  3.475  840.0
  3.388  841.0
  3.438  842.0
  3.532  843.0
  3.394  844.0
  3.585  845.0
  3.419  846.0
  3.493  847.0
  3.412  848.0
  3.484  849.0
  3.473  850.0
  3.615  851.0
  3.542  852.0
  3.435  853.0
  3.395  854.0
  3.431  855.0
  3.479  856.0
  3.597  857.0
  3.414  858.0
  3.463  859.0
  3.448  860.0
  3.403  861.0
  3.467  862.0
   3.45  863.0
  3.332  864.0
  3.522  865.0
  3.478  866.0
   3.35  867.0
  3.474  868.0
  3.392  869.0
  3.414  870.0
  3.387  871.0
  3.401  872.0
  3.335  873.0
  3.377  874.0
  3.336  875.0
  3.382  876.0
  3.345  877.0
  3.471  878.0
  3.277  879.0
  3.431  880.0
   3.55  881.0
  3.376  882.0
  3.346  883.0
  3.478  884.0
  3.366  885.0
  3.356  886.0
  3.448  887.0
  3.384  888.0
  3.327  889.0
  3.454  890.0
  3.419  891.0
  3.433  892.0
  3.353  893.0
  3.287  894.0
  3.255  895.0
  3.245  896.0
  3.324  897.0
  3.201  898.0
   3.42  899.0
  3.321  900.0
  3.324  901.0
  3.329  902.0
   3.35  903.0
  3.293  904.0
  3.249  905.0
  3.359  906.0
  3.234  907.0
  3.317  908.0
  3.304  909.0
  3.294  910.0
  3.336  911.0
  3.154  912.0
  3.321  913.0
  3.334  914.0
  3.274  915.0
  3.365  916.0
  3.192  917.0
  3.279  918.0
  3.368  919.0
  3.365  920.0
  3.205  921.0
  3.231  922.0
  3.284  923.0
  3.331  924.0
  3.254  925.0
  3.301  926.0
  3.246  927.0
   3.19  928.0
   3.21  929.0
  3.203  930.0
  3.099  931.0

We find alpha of 1.2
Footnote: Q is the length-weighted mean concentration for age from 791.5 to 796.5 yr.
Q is 2.41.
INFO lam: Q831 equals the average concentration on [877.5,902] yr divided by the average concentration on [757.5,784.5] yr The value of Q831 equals 1.2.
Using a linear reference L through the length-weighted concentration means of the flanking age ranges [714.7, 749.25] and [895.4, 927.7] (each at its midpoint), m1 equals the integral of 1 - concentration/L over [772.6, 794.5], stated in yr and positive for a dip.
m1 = 4.73 yr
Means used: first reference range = 3.37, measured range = 2.62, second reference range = 3.29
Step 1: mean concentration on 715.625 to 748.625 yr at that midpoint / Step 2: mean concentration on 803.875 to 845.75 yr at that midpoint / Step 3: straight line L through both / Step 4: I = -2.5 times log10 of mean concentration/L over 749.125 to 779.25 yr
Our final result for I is 0.16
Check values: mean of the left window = 3.37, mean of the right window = 3.37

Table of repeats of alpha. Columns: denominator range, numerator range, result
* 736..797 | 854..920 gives 1.16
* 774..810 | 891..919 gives 1.24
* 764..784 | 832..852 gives 1.29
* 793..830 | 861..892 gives 1.11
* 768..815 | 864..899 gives 1.24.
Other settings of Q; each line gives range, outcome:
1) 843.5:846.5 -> 3.47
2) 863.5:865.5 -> 3.43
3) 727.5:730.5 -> 3.55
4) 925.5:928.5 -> 3.25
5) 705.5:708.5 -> 3.11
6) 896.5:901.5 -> 3.32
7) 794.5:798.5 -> 2.42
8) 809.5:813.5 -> 3.18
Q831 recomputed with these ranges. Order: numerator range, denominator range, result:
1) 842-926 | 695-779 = 1.07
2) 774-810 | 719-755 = 0.79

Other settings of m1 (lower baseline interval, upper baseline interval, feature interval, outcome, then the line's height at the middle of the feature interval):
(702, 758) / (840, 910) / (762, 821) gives 9.4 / 3.34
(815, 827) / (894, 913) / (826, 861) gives -0.5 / 3.42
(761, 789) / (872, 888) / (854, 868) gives -0.8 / 3.27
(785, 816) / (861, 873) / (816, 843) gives -3.6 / 3.06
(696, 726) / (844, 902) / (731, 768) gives 0.8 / 3.28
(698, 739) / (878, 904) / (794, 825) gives 2.8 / 3.34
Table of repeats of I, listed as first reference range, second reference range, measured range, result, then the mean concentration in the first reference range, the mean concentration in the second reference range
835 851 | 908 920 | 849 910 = 0.00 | 3.48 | 3.3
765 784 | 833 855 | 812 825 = -0.08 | 2.68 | 3.47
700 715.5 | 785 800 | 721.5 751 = -0.15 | 3.17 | 2.52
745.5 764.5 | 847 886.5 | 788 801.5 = 0.30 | 3.16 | 3.43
